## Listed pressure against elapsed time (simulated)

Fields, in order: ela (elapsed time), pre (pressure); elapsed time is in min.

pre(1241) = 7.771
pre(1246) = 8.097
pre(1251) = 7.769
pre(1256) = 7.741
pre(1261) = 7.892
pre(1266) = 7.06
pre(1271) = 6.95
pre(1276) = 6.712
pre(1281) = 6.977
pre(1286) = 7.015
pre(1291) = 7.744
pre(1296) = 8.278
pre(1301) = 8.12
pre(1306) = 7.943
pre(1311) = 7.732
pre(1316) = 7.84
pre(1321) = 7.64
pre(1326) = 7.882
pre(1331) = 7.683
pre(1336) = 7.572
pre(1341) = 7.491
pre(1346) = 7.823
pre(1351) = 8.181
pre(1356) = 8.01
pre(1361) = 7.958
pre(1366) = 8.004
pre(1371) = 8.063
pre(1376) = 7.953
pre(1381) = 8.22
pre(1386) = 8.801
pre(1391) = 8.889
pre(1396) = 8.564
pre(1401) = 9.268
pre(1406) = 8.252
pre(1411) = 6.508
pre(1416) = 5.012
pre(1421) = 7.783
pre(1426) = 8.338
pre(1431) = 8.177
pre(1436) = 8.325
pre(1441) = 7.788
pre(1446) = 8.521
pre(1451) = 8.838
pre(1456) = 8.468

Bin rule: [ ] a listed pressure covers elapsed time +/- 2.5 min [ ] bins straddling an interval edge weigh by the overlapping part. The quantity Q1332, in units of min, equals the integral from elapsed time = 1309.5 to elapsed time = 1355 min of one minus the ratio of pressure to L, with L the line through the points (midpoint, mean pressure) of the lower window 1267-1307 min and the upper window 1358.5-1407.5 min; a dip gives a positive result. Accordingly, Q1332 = 0.7 min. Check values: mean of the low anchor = 7.43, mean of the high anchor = 8.4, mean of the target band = 7.77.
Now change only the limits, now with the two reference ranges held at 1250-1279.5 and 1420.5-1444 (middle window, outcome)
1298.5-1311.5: -0.8 min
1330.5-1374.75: -0.8 min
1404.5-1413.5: 0.8 min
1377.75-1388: -0.7 min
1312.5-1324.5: -0.3 min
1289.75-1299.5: -0.8 min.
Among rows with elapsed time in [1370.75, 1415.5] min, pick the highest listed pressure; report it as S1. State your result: 9.268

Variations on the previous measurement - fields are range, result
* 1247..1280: 7.892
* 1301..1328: 8.12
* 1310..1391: 8.889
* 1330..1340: 7.683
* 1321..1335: 7.882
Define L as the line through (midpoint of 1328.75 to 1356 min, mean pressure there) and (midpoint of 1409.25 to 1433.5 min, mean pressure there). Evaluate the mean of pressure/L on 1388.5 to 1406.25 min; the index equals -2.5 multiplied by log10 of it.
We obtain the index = -0.19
